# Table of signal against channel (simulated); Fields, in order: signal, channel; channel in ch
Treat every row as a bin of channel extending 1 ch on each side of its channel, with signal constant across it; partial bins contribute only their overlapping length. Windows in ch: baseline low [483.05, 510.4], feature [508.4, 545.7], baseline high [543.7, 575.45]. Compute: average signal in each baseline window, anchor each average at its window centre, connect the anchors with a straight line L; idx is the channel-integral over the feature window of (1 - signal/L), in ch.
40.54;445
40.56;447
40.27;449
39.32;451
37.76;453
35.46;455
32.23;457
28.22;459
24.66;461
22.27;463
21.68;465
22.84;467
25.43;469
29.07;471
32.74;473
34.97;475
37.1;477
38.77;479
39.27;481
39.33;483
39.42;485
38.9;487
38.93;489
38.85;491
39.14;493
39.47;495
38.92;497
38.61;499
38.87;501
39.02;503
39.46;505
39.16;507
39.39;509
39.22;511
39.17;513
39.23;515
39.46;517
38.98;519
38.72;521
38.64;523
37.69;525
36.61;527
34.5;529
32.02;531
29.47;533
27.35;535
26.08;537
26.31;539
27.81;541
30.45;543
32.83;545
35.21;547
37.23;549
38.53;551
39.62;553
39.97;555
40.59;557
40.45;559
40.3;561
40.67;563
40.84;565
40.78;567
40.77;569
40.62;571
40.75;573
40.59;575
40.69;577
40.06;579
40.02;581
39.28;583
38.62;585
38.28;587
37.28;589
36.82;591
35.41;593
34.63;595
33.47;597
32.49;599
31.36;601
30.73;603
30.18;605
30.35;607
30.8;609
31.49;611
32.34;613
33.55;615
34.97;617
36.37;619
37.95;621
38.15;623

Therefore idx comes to 4.6 ch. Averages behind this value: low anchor 39.1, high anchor 39.3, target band 34.4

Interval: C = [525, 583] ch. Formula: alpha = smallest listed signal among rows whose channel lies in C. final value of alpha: 26.08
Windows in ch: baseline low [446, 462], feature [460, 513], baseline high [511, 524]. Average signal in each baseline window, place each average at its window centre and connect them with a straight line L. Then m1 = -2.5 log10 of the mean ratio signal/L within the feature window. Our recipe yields 0.05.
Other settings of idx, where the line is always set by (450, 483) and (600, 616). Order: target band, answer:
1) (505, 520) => -3.7 ch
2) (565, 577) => -3.6 ch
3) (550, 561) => -2.9 ch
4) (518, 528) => -2.1 ch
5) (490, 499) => -2.1 ch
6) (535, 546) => 1.0 ch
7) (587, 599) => -1.6 ch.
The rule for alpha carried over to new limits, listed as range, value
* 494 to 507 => 38.61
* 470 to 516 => 29.07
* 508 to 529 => 34.5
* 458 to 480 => 21.68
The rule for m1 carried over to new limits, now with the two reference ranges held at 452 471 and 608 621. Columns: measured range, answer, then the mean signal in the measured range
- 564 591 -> -0.23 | 39.8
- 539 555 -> -0.11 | 34.4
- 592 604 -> 0.00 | 33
